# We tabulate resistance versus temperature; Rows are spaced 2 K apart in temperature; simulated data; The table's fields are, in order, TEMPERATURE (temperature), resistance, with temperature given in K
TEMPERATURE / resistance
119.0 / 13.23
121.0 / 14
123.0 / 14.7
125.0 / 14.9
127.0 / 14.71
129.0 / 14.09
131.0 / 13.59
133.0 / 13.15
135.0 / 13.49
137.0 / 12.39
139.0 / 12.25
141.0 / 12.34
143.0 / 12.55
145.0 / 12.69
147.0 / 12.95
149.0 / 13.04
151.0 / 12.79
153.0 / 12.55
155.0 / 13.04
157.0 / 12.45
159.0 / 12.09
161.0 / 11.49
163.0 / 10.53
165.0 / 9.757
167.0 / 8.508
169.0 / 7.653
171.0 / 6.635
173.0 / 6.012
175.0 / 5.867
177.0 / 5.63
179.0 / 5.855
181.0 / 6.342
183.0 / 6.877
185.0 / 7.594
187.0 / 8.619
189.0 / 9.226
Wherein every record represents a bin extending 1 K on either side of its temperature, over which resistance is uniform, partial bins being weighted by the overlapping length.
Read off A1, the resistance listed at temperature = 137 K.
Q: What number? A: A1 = 12.39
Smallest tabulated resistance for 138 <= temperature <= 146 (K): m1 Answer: 12.25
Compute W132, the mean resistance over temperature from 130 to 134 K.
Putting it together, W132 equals 13.4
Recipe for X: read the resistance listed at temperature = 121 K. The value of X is 14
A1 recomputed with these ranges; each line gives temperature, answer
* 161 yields 11.49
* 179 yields 5.855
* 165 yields 9.757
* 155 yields 13.04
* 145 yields 12.69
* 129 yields 14.09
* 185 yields 7.594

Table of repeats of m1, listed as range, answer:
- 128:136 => 13.15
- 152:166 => 9.757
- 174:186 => 5.63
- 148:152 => 12.79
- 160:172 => 6.635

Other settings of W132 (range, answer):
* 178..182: 6.1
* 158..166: 11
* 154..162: 12.3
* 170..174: 6.32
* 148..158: 12.8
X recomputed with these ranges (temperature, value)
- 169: 7.653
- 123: 14.7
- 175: 5.867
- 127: 14.71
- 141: 12.34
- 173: 6.012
